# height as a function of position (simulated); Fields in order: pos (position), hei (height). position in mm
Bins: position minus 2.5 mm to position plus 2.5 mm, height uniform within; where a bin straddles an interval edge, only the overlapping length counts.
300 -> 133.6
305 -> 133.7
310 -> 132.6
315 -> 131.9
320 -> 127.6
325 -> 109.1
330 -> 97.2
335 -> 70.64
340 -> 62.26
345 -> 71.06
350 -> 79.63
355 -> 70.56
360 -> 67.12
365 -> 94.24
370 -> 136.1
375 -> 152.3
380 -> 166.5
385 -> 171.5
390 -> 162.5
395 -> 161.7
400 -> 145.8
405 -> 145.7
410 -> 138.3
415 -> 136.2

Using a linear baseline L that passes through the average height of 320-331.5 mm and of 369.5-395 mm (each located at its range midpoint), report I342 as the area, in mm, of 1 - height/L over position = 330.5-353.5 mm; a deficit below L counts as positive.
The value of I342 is 9.3 mm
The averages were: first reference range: 109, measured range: 73.2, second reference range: 160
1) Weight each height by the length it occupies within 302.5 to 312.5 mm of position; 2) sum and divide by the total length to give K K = 133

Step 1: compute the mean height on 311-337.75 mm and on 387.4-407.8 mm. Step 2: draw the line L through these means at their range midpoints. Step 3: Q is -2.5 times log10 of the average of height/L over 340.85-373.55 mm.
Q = 0.43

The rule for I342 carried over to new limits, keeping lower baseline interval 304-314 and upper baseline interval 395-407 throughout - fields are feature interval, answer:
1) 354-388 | 4.43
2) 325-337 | 4.12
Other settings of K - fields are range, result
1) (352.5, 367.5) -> 77.3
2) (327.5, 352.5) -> 76.2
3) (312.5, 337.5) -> 107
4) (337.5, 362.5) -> 70.1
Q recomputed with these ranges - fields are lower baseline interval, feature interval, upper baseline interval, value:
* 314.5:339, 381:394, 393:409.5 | -0.18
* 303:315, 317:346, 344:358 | 0.13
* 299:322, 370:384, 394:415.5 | -0.11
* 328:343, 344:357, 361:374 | 0.25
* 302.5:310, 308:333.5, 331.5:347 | -0.12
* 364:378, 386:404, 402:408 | -0.11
